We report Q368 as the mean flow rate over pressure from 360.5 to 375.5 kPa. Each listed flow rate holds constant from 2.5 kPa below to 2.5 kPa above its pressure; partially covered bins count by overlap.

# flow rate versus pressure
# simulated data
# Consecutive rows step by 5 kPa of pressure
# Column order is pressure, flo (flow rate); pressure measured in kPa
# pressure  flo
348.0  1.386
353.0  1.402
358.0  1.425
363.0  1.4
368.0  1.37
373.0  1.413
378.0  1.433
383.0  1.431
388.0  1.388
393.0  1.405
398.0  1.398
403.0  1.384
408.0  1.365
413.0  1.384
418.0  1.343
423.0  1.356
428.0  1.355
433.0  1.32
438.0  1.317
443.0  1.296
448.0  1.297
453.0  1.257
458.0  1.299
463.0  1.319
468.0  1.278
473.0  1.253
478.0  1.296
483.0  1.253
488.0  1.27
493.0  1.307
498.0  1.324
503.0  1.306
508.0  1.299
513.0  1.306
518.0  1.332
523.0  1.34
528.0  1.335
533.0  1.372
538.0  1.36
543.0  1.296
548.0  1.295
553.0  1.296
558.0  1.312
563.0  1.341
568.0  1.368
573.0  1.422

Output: 1.39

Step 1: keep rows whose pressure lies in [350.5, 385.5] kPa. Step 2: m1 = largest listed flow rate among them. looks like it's 1.433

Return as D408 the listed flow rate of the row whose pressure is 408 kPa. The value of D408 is 1.365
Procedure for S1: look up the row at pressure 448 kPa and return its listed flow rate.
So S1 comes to 1.297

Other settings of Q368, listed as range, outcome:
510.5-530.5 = 1.33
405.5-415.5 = 1.37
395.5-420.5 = 1.37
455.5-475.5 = 1.29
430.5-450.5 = 1.31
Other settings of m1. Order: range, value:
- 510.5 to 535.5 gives 1.372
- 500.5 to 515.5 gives 1.306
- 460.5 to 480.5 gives 1.319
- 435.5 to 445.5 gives 1.317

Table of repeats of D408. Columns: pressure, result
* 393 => 1.405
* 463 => 1.319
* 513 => 1.306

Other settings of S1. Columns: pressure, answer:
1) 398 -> 1.398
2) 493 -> 1.307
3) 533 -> 1.372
